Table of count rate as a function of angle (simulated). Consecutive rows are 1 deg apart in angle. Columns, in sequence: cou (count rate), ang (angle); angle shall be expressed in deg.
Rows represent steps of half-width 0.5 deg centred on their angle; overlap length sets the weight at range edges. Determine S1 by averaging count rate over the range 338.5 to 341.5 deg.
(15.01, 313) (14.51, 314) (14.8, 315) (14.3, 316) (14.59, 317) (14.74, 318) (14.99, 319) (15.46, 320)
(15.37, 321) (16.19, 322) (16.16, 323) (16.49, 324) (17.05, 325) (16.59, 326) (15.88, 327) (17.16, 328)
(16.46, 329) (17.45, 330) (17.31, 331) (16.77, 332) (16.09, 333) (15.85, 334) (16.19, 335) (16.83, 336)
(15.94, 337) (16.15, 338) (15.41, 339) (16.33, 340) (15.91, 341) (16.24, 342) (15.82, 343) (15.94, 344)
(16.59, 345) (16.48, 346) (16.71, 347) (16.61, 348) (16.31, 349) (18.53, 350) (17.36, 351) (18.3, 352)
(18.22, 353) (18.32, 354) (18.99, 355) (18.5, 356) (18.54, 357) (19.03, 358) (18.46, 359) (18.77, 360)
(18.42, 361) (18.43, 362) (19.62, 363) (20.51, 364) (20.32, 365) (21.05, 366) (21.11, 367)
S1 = 15.9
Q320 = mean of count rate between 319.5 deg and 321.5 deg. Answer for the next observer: 15.4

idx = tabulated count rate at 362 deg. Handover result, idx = 18.43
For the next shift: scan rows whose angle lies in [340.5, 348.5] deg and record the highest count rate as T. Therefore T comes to 16.71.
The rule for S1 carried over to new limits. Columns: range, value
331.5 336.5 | 16.3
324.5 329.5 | 16.6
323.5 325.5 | 16.8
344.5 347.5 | 16.6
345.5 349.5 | 16.5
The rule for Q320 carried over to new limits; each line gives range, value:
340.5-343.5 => 16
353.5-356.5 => 18.6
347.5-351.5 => 17.2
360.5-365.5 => 19.5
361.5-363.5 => 19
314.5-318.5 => 14.6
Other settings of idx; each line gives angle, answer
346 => 16.48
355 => 18.99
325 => 17.05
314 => 14.51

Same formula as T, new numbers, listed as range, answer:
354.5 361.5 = 19.03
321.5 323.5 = 16.19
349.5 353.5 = 18.53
